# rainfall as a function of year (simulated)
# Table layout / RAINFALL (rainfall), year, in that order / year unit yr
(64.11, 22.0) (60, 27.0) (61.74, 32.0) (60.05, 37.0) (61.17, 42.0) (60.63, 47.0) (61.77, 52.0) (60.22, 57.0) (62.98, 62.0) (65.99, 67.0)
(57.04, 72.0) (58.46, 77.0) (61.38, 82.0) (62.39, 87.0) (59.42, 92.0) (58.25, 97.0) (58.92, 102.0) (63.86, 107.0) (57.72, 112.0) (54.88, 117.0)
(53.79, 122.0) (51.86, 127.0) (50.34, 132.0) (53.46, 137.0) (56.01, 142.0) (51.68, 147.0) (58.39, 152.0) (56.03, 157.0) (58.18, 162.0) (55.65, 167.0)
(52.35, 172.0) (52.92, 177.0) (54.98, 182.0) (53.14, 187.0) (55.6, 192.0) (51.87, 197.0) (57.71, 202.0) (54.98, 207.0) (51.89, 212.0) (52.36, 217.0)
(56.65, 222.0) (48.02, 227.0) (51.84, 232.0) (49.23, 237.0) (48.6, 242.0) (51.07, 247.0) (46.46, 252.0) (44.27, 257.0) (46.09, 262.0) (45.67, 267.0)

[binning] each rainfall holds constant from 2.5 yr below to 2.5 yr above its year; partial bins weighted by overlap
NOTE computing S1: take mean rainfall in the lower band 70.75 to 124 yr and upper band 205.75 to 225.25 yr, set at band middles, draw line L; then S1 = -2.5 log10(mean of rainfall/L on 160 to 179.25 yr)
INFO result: 0.02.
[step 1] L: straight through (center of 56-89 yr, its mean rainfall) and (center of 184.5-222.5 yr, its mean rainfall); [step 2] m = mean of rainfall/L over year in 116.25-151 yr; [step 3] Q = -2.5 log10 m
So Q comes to 0.091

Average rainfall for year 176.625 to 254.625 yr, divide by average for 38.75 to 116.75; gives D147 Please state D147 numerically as 0.86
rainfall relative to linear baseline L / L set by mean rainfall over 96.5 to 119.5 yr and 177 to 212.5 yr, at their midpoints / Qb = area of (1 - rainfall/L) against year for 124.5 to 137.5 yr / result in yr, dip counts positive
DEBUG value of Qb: 1.3 yr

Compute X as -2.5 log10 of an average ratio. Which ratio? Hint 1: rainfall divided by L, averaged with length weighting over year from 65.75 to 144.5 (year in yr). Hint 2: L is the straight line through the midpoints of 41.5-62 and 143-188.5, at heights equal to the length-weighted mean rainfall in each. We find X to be 0.01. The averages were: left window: 61.2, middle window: 57.6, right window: 54.9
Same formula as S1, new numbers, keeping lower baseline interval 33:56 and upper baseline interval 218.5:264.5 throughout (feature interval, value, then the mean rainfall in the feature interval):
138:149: 0.023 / 53.9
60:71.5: -0.064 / 63.3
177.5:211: -0.050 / 54.5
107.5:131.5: 0.029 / 55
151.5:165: -0.062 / 57.3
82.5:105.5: -0.038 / 60.1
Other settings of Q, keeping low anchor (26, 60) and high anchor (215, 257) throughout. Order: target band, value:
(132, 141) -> 0.05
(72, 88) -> -0.02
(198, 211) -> -0.07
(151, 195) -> -0.03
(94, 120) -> -0.02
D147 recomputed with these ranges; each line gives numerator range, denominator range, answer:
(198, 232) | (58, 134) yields 0.91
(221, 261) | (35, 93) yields 0.81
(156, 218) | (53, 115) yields 0.90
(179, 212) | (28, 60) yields 0.89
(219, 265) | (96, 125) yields 0.85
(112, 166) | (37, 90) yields 0.89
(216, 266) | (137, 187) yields 0.90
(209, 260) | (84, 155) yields 0.89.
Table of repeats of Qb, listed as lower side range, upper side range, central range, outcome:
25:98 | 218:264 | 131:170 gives 0.0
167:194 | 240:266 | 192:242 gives -2.1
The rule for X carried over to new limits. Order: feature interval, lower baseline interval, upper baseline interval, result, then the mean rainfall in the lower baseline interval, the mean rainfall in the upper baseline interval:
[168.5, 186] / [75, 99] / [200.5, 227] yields 0.04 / 60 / 54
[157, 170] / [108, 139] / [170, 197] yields -0.05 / 54.2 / 53.6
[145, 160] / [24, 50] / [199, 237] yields 0.01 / 60.8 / 53.1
